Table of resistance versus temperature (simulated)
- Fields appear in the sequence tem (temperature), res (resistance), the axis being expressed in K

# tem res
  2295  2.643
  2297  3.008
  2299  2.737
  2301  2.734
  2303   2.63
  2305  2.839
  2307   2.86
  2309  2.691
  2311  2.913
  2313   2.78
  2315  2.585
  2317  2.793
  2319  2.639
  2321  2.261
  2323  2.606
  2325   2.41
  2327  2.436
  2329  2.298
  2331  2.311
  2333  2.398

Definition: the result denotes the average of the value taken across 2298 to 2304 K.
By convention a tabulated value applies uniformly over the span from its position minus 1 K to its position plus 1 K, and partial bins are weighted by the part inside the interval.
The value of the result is 2.7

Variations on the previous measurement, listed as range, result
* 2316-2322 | 2.56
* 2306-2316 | 2.77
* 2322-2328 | 2.48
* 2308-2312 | 2.8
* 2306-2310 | 2.78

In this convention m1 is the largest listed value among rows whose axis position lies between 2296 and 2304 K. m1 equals 3.008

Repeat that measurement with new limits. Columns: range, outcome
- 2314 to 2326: 2.793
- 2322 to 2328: 2.606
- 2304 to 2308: 2.86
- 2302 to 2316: 2.913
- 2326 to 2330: 2.436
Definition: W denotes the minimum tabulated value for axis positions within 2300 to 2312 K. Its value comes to 2.63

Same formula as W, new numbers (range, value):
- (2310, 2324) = 2.261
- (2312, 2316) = 2.585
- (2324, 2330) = 2.298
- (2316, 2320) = 2.639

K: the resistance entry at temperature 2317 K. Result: 2.793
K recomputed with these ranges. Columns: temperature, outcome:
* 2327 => 2.436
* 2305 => 2.839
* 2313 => 2.78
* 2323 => 2.606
